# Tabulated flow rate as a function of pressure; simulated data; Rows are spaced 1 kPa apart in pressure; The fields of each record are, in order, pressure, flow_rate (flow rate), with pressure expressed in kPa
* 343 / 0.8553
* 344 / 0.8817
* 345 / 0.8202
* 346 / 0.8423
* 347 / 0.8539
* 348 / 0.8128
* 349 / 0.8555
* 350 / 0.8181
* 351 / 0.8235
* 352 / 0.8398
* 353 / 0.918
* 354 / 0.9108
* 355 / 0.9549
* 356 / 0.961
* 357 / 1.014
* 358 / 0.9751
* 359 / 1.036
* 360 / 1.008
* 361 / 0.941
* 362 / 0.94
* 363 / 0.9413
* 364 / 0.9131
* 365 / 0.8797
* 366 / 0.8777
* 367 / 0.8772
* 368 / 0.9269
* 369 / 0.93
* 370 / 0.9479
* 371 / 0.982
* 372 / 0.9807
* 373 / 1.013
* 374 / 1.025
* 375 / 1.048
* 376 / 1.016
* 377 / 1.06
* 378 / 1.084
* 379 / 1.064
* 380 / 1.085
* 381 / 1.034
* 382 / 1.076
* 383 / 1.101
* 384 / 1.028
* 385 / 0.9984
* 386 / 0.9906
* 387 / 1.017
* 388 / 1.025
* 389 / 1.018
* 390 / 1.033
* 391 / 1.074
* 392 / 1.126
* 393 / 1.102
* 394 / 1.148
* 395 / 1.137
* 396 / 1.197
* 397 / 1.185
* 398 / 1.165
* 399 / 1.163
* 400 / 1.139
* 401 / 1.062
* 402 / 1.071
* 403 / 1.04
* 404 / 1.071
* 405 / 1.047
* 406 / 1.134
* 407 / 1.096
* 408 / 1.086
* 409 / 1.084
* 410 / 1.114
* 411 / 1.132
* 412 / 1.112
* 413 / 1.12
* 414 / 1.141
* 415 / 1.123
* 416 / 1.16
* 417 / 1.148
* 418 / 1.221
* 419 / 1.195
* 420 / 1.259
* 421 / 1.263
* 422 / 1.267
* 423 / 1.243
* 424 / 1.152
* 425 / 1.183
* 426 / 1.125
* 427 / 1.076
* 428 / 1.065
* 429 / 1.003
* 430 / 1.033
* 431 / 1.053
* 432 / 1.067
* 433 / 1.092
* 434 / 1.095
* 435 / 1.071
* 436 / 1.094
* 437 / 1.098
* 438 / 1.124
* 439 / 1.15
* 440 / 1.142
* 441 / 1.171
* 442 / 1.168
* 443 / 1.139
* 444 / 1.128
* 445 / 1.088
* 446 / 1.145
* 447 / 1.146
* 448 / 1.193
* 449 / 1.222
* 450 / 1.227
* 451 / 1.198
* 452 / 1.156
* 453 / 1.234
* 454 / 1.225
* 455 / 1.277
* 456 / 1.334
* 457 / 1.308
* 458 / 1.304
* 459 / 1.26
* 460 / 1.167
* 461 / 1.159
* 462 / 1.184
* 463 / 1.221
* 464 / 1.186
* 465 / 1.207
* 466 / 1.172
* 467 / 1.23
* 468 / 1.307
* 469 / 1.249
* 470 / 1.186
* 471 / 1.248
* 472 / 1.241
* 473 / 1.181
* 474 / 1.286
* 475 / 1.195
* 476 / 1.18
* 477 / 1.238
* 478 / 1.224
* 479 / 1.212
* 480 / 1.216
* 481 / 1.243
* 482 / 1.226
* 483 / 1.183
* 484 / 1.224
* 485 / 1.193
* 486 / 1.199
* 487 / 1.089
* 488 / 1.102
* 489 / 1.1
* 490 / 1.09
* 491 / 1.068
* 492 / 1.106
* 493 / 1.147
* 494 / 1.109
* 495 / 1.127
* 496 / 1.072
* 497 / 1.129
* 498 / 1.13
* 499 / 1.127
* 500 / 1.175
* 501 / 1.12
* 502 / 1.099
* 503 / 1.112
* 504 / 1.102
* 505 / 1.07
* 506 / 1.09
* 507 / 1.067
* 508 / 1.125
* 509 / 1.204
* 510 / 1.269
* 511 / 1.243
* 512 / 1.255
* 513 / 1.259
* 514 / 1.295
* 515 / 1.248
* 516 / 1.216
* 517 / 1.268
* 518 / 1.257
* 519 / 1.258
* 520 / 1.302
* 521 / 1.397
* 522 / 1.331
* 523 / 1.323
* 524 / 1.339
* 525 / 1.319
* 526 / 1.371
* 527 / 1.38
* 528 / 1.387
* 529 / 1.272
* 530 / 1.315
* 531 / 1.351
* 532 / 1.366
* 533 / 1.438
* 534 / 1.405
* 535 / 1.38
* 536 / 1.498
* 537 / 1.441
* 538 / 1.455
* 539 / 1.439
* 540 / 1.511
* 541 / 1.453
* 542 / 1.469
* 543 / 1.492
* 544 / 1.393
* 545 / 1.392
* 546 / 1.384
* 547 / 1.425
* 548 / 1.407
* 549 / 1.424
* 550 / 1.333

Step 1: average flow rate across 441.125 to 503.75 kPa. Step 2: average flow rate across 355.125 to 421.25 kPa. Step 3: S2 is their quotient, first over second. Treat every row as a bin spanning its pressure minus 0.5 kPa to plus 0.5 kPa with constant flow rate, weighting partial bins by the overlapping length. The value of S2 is 1.1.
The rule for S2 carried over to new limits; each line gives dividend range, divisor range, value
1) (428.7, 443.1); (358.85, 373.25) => 1.17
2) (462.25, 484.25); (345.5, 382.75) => 1.28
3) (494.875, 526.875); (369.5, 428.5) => 1.10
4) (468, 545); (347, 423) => 1.20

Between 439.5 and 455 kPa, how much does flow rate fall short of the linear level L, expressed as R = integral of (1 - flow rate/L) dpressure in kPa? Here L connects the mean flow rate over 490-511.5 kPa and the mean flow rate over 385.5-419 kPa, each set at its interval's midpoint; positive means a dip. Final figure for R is -0.8 kPa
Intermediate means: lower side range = 1.11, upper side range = 1.13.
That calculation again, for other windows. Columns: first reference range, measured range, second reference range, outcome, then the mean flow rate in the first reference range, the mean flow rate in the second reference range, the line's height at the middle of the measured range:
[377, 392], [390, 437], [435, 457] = -0.7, 1.05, 1.17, 1.11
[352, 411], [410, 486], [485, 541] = -2.7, 1.03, 1.24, 1.14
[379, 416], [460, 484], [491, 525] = -1.1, 1.09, 1.19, 1.16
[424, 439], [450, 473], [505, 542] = -1.3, 1.09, 1.32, 1.16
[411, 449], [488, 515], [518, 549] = 3.5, 1.14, 1.39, 1.31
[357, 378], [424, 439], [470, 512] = -0.3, 0.97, 1.16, 1.07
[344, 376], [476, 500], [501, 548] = 1.4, 0.926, 1.31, 1.23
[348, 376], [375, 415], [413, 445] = -2.0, 0.938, 1.14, 1.04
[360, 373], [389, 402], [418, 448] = -1.3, 0.934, 1.13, 1.02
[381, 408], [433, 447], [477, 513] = -0.1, 1.09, 1.15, 1.12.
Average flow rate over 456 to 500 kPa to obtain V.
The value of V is 1.19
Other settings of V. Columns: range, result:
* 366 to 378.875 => 0.989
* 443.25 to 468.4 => 1.21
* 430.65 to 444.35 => 1.11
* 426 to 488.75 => 1.18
